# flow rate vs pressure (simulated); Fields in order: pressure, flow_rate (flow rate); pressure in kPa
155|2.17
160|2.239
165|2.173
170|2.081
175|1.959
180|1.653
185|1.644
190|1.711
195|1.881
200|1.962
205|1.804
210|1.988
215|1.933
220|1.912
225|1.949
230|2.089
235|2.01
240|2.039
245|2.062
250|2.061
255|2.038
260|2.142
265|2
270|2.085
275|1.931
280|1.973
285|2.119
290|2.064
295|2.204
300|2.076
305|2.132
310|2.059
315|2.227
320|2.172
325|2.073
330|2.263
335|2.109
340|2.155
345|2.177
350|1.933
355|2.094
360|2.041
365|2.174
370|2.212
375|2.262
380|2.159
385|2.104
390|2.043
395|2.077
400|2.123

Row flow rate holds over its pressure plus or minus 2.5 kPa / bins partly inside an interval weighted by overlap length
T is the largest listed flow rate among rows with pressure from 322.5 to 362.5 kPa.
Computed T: 2.263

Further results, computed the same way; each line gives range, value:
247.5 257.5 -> 2.061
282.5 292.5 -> 2.119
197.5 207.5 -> 1.962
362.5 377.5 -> 2.262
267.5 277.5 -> 2.085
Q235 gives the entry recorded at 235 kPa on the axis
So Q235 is 2.01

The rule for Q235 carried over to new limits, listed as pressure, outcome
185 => 1.644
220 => 1.912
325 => 2.073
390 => 2.043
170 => 2.081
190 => 1.711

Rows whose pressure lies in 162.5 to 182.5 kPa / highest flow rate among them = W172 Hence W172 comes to 2.173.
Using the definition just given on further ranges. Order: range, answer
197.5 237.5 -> 2.089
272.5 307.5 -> 2.204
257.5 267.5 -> 2.142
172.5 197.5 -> 1.959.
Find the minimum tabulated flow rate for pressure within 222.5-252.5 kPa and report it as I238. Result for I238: 1.949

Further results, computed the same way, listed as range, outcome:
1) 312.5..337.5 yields 2.073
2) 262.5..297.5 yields 1.931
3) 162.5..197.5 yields 1.644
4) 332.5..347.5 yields 2.109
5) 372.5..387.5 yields 2.104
